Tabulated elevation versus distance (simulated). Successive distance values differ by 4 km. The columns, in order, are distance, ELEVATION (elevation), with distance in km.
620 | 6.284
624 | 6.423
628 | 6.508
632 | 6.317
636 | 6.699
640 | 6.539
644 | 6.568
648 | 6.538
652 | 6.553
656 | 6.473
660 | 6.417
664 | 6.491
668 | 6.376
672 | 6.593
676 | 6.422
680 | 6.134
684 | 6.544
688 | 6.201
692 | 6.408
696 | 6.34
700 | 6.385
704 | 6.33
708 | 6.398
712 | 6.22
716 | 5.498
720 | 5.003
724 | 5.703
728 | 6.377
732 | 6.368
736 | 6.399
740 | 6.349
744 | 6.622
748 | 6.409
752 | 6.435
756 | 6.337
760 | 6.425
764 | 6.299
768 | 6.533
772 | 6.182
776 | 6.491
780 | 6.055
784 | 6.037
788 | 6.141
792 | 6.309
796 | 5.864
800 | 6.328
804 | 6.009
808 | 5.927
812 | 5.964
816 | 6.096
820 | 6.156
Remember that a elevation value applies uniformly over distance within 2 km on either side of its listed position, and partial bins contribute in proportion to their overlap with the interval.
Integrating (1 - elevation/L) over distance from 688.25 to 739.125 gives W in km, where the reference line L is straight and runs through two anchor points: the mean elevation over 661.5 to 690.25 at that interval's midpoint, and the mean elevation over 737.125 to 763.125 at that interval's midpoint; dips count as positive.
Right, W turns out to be 2.2 km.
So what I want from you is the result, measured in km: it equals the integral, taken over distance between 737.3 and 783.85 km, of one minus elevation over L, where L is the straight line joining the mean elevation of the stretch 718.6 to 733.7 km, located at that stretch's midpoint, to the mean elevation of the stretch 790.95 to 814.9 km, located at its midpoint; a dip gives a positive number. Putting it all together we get -3.1 km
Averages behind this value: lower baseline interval 5.89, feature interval 6.36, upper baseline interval 6.06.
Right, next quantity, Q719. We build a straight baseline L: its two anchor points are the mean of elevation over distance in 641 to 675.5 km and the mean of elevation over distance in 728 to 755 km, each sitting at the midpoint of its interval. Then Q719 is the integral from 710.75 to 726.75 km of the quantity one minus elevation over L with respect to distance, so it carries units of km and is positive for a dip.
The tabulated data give 2.1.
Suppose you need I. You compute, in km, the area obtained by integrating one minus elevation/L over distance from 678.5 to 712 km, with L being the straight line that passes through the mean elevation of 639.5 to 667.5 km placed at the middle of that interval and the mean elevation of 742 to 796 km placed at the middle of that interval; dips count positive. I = 0.5 km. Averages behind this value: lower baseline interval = 6.5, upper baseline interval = 6.31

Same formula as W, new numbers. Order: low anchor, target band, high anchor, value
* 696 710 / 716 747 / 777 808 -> 1.0 km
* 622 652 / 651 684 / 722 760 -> 0.1 km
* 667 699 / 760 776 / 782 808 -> -0.5 km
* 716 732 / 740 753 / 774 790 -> -1.2 km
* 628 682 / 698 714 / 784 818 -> 0.0 km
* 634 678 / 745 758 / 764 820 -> -0.3 km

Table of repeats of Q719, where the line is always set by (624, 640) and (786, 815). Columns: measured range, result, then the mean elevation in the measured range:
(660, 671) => -0.05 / 6.45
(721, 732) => 0.45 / 6.01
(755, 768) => -0.44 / 6.38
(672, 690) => 0.07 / 6.36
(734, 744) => -0.31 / 6.42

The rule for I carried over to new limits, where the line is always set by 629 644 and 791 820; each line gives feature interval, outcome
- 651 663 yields 0.0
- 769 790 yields -0.2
